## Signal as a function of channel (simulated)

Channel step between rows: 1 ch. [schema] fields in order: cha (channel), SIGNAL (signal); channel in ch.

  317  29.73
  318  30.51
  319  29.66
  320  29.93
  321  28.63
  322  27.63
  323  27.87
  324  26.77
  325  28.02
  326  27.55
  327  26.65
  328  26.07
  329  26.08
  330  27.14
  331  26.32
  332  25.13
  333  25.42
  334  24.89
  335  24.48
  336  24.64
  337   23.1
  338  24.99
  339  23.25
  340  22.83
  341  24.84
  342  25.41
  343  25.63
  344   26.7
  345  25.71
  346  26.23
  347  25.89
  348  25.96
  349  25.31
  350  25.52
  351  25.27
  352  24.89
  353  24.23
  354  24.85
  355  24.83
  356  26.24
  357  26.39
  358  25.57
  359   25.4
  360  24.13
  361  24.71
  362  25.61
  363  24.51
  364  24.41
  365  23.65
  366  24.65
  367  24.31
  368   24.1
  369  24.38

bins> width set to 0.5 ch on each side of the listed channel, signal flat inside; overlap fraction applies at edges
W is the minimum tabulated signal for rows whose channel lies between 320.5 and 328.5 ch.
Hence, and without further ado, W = 26.07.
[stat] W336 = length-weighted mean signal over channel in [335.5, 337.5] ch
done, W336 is 23.9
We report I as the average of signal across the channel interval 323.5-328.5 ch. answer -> 27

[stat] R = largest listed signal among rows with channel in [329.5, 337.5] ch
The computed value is 27.14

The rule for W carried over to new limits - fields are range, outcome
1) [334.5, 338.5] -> 23.1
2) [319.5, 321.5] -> 28.63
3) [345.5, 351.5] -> 25.27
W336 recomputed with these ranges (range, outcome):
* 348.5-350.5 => 25.4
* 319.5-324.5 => 28.2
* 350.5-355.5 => 24.8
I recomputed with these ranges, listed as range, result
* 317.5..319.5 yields 30.1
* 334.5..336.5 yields 24.6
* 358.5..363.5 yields 24.9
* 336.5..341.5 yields 23.8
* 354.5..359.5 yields 25.7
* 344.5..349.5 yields 25.8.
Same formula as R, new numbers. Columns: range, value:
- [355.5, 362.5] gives 26.39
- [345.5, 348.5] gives 26.23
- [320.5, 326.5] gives 28.63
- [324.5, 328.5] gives 28.02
